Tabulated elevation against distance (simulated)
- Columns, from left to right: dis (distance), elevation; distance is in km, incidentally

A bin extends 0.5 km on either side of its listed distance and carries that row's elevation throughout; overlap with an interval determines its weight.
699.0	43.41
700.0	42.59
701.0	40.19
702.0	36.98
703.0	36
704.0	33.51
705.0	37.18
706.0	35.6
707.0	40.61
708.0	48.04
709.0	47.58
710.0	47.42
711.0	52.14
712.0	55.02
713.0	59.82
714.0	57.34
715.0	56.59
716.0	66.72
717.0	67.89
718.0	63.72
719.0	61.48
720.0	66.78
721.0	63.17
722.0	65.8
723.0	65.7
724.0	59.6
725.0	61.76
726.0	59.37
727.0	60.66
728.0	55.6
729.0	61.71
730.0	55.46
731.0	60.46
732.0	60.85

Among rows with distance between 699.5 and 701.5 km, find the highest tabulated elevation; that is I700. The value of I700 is 42.59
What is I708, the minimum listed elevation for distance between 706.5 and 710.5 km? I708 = 40.61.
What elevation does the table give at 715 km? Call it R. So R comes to 56.59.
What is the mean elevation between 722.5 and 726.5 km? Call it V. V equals 61.6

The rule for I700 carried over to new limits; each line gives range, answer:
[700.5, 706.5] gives 40.19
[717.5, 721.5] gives 66.78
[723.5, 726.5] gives 61.76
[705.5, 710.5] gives 48.04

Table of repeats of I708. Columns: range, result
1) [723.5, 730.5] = 55.46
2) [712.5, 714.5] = 57.34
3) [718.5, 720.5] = 61.48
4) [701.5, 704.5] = 33.51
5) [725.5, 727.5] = 59.37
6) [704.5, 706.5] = 35.6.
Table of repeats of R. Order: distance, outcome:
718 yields 63.72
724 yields 59.6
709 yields 47.58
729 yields 61.71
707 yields 40.61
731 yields 60.46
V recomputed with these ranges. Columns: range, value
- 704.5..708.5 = 40.4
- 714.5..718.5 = 63.7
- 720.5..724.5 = 63.6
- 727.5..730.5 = 57.6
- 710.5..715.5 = 56.2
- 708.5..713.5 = 52.4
